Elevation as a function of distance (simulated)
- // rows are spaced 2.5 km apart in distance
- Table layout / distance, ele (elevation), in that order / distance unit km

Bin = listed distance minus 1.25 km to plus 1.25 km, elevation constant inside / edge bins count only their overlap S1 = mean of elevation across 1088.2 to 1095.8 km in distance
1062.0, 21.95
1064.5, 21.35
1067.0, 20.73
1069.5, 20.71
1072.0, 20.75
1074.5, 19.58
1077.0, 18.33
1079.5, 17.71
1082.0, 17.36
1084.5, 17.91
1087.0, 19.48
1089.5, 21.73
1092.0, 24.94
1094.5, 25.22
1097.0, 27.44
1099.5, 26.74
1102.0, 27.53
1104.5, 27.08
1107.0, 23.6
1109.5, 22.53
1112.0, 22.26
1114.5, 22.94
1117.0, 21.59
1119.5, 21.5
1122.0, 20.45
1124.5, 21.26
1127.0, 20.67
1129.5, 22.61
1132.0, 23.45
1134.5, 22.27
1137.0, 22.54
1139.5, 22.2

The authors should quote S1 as 24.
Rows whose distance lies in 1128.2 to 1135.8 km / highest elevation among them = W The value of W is 23.45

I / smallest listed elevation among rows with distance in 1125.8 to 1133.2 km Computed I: 20.67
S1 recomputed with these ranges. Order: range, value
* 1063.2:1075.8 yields 20.6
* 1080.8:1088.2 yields 18.2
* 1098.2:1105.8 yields 27.1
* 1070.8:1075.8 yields 20.1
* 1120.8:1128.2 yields 20.8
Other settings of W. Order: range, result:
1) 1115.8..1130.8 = 22.61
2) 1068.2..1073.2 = 20.75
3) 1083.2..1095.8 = 25.22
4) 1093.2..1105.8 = 27.53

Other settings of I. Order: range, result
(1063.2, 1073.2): 20.71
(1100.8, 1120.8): 21.5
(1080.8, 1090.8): 17.36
